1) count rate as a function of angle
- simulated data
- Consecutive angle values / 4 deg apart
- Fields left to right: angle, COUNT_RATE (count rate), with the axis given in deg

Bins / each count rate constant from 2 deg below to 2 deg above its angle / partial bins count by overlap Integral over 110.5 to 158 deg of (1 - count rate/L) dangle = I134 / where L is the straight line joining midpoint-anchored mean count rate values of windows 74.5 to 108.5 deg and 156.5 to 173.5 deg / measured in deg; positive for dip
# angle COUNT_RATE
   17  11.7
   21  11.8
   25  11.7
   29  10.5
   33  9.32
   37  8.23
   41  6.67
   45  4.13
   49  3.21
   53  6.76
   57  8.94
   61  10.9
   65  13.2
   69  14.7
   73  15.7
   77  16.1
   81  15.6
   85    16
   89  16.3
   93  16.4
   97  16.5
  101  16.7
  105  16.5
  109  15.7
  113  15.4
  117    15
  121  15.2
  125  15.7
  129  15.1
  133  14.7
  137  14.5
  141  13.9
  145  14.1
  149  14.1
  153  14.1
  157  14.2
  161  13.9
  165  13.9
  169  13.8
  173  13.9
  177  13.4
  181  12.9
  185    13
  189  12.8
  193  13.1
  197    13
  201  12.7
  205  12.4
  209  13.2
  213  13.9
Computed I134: 0.6 deg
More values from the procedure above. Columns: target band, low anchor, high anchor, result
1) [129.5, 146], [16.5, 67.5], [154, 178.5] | -2.1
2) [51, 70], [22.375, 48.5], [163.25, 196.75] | -3.2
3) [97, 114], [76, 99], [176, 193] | -0.6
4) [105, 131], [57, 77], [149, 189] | -3.7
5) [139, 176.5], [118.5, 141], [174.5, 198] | 0.1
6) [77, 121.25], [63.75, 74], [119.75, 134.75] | -3.3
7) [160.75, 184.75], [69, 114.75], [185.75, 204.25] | 0.0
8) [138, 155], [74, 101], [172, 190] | 0.3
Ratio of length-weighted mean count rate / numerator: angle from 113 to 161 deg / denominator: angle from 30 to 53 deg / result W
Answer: 2.2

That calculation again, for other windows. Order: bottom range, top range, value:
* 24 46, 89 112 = 1.93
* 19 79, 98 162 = 1.48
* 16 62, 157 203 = 1.56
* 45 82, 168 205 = 1.18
